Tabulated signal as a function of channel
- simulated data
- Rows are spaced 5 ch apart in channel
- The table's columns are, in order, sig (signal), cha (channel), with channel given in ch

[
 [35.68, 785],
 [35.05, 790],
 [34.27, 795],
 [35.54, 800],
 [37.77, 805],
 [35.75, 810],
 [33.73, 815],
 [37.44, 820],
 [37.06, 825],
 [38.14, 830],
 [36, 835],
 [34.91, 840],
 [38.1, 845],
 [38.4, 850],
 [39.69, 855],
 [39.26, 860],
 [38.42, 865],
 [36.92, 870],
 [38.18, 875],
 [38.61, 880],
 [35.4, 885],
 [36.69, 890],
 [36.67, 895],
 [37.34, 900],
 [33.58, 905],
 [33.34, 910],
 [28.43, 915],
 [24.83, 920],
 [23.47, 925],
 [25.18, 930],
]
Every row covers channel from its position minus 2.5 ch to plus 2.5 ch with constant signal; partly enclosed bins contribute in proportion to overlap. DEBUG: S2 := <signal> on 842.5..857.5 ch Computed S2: 38.7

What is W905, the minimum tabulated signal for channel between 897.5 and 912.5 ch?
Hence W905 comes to 33.34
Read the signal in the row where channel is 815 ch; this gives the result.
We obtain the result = 33.73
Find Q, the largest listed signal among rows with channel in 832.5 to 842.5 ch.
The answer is 36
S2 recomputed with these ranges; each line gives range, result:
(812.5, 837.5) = 36.5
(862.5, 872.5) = 37.7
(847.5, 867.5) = 38.9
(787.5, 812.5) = 35.7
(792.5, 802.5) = 34.9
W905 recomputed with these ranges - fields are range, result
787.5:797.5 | 34.27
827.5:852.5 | 34.91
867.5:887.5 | 35.4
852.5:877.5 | 36.92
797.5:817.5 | 33.73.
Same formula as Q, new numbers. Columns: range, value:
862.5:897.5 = 38.61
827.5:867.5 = 39.69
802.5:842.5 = 38.14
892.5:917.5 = 37.34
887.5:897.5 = 36.69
